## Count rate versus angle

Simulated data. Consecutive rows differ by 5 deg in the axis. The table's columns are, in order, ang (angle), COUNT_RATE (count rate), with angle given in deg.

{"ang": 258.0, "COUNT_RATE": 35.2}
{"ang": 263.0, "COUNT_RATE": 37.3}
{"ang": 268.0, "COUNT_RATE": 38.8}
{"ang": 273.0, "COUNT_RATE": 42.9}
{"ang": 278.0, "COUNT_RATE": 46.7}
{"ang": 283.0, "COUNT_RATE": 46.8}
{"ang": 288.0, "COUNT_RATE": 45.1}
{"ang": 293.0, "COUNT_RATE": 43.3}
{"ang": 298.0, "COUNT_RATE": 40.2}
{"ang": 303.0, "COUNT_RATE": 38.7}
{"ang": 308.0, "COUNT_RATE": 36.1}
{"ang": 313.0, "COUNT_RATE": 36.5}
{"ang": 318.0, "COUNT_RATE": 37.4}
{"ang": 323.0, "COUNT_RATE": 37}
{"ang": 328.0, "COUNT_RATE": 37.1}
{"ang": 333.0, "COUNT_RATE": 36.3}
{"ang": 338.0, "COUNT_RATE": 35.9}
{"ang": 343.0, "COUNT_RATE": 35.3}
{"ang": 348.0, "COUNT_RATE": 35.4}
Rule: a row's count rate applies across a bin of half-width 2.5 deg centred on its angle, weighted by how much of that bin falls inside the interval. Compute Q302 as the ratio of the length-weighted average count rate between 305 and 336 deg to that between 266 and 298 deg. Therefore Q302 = 0.8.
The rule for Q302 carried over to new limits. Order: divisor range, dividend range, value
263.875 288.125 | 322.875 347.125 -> 0.83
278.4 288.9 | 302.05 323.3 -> 0.80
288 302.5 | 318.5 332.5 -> 0.88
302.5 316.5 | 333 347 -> 0.97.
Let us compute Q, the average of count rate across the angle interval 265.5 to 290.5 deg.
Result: 44.1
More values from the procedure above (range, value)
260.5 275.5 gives 39.7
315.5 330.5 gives 37.2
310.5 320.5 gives 37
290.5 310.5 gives 39.6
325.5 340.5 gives 36.4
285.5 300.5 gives 42.9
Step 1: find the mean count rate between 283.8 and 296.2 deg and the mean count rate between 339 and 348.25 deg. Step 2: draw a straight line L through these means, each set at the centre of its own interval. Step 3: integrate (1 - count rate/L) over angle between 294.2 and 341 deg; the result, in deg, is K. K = 2.7 deg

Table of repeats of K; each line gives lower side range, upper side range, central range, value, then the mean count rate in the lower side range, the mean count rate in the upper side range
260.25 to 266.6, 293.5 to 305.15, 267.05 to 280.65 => -1.8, 37.5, 40.1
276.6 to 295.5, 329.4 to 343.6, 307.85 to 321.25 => 1.1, 45.4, 36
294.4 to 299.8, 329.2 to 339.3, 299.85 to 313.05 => 0.8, 40.8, 36.3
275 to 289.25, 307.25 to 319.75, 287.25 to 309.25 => 0.4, 46.2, 36.7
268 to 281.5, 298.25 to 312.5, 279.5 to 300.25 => -1.6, 43.8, 37.7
